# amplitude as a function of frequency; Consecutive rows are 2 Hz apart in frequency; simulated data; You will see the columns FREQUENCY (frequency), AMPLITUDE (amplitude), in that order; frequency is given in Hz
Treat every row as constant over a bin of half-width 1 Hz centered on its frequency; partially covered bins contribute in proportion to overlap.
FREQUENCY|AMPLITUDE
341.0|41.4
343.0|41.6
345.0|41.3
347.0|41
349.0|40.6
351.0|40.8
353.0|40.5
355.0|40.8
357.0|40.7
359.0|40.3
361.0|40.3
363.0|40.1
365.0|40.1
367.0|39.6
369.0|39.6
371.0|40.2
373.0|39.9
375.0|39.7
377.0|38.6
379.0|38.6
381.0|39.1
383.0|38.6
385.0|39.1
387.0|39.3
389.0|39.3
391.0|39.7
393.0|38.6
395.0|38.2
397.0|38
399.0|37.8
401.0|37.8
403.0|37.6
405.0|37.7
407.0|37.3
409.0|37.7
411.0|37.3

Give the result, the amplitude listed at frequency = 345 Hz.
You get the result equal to 41.3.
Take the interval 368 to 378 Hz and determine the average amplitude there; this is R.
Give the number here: 39.6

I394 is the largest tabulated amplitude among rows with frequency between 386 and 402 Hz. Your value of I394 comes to 39.7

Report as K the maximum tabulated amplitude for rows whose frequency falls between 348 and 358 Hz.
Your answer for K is 40.8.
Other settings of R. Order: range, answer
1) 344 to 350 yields 41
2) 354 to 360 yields 40.6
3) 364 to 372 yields 39.9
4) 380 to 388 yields 39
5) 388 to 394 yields 39.2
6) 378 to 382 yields 38.9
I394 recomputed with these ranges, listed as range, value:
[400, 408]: 37.8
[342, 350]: 41.6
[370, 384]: 40.2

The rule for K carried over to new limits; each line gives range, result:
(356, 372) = 40.7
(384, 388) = 39.3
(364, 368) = 40.1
